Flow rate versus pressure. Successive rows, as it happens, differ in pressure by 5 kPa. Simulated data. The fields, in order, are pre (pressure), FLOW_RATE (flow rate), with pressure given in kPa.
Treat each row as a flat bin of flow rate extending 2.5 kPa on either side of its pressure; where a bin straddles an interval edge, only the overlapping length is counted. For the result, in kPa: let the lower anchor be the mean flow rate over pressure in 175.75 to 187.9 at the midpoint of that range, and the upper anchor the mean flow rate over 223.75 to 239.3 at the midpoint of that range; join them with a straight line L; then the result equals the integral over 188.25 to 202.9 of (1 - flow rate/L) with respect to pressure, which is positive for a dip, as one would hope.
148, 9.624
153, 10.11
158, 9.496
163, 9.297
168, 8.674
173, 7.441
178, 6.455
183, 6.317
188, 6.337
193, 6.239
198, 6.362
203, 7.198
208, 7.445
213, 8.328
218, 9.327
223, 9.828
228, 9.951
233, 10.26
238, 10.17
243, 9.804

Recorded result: 1.9 kPa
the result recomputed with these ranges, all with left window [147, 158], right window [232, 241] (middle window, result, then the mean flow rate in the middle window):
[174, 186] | 4.1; 6.52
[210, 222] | 1.4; 8.89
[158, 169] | 0.8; 9.14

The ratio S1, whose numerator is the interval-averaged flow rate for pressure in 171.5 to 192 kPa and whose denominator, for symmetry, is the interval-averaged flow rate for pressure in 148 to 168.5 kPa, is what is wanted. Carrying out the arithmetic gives 0.69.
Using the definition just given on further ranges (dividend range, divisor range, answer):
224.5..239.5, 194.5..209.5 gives 1.46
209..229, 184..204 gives 1.42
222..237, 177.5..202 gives 1.57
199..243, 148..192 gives 1.12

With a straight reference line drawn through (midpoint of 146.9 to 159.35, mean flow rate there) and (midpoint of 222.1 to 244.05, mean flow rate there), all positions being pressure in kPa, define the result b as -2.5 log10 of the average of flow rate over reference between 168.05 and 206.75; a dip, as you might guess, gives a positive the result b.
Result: 0.41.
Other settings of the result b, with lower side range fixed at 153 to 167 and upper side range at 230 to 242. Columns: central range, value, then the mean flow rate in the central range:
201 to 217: 0.26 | 7.83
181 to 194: 0.47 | 6.3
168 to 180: 0.29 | 7.33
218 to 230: 0.03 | 9.77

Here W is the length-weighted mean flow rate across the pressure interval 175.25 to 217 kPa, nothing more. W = 6.93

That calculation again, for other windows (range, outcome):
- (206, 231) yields 9.03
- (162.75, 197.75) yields 7.06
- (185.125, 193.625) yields 6.3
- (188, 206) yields 6.59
